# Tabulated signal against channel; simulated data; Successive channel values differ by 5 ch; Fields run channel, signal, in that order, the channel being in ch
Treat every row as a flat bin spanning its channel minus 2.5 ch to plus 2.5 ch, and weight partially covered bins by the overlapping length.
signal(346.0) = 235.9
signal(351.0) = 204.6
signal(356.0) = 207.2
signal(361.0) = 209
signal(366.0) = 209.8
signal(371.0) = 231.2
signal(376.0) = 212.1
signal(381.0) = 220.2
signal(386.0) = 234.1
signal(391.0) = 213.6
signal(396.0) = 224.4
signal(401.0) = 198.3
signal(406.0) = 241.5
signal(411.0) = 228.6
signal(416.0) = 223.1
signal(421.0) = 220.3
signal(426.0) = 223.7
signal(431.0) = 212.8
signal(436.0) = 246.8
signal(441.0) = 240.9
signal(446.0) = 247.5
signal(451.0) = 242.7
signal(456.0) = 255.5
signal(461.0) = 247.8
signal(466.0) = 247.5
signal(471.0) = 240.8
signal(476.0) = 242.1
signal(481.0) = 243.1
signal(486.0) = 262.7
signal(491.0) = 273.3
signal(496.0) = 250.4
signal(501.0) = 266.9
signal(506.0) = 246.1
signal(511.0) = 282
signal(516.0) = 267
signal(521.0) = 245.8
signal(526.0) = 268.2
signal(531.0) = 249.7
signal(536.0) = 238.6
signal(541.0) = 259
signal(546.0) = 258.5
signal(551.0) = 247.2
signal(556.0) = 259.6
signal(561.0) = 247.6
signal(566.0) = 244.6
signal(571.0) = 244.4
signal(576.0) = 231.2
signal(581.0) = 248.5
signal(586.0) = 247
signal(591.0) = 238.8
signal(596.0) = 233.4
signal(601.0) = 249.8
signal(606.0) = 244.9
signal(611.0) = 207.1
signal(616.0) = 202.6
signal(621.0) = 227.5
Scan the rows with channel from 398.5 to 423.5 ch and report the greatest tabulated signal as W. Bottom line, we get 241.5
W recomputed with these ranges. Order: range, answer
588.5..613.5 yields 249.8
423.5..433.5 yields 223.7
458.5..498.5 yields 273.3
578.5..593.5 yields 248.5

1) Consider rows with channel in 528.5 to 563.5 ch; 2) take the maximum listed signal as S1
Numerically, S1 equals 259.6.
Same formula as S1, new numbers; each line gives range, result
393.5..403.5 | 224.4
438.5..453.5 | 247.5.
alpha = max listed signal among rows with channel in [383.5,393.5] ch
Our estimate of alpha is 234.1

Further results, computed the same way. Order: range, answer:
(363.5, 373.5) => 231.2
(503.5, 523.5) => 282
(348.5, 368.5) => 209.8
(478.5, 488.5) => 262.7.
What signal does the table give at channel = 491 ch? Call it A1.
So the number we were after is 273.3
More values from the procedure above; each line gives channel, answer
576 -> 231.2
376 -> 212.1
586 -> 247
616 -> 202.6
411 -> 228.6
